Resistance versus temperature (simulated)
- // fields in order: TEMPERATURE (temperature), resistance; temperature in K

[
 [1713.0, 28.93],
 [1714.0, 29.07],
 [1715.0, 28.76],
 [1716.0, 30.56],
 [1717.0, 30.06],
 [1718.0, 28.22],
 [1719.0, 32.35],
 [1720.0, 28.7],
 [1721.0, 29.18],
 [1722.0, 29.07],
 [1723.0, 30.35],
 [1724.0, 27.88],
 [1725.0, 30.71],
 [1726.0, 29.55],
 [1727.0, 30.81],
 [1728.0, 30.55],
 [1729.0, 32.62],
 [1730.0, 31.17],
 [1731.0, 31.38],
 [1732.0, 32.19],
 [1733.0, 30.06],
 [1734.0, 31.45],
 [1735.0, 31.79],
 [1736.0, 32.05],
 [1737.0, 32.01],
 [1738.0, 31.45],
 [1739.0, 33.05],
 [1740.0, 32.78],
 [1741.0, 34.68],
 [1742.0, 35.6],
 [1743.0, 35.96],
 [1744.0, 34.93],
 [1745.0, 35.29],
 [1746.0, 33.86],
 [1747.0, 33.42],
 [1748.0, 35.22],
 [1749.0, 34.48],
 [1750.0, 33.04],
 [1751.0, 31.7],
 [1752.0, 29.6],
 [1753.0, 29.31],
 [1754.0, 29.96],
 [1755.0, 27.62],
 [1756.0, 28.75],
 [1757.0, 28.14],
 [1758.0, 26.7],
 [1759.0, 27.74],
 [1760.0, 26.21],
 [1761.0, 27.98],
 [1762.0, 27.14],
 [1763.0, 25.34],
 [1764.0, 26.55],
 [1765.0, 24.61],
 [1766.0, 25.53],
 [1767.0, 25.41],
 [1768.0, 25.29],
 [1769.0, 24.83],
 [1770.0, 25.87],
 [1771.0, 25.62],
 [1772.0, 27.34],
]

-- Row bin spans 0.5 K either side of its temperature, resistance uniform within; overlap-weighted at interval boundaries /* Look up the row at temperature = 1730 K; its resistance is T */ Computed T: 31.17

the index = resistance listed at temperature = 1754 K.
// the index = 29.96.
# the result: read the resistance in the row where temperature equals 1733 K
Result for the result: 30.06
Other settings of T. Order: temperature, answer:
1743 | 35.96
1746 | 33.86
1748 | 35.22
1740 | 32.78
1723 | 30.35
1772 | 27.34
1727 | 30.81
